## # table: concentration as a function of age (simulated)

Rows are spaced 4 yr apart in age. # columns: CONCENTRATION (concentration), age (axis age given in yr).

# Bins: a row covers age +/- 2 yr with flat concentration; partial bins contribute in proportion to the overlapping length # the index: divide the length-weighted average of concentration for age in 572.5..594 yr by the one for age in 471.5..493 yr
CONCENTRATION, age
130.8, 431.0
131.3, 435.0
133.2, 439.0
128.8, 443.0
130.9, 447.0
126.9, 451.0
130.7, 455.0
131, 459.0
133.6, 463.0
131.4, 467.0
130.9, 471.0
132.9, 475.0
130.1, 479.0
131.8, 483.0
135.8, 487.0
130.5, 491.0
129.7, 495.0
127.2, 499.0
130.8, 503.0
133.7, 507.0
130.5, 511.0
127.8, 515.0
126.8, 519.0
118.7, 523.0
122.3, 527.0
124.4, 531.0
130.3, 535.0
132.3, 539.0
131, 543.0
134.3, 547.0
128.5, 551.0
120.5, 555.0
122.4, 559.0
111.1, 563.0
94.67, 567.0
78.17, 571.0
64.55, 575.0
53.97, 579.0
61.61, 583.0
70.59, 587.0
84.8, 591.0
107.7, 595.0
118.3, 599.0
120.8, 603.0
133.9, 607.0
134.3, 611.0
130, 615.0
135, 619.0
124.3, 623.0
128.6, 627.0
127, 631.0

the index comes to 0.5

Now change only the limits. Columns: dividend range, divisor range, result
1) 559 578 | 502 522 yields 0.69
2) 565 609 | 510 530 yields 0.72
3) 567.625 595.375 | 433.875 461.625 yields 0.56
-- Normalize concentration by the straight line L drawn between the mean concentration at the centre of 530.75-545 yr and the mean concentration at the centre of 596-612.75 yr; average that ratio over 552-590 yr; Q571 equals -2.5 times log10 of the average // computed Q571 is 0.414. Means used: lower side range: 130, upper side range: 126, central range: 87.5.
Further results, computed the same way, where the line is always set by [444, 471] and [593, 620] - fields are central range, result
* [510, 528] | 0.03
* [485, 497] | -0.02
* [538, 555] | -0.02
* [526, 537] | 0.02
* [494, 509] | -0.01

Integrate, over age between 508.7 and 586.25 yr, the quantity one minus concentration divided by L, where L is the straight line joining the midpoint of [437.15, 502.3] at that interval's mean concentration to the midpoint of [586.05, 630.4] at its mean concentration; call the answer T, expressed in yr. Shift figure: 8.5 yr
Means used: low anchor 131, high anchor 119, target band 111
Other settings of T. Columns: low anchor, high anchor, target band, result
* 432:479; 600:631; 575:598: 9.4 yr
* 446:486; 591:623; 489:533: 0.4 yr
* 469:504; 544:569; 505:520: -0.4 yr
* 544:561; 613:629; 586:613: 3.6 yr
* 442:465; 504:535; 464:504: -0.8 yr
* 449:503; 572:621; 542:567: -2.4 yr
